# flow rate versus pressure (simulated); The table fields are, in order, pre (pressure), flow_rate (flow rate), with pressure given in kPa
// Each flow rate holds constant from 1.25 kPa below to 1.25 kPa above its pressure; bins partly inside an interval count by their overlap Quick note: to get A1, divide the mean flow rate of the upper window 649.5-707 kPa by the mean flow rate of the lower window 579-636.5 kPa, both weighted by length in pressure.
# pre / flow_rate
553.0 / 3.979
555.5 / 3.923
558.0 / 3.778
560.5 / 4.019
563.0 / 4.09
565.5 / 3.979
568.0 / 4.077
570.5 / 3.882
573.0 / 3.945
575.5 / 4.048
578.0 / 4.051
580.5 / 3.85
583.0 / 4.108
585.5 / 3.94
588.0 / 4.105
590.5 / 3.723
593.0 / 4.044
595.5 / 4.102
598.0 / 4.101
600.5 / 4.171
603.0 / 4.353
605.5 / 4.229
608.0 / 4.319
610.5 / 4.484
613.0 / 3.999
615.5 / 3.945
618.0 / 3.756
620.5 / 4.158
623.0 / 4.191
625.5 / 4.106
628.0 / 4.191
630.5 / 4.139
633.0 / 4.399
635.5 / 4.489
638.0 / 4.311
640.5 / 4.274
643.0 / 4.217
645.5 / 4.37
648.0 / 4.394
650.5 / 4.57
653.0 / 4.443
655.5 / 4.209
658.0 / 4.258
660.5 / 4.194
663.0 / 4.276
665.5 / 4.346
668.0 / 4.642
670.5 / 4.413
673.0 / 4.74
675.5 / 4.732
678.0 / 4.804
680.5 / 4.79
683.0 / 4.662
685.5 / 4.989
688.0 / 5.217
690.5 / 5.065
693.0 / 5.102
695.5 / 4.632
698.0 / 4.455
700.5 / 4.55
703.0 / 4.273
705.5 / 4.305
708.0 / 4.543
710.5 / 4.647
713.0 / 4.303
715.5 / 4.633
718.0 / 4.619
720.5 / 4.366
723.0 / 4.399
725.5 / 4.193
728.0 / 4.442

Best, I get 1.1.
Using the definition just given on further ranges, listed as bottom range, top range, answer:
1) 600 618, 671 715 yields 1.12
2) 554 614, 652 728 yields 1.12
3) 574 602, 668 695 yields 1.20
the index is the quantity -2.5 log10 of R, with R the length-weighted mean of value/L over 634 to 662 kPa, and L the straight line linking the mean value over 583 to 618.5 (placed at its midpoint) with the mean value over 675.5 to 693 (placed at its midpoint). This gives 0.05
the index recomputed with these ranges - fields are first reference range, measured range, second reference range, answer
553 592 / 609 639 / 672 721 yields 0.021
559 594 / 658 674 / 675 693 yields 0.082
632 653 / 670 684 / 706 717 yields -0.061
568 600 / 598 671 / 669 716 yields 0.012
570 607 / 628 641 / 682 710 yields 0.005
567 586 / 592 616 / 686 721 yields -0.014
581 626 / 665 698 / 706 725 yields -0.098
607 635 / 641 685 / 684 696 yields 0.048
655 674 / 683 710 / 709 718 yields -0.053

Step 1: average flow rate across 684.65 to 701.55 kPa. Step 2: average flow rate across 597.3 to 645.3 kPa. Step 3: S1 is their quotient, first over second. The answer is 1.16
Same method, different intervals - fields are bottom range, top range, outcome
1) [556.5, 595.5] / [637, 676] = 1.10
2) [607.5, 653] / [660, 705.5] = 1.10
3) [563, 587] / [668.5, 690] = 1.20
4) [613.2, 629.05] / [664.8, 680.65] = 1.14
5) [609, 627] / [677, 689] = 1.19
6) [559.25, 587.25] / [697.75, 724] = 1.12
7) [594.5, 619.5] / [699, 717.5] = 1.08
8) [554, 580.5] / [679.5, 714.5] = 1.18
